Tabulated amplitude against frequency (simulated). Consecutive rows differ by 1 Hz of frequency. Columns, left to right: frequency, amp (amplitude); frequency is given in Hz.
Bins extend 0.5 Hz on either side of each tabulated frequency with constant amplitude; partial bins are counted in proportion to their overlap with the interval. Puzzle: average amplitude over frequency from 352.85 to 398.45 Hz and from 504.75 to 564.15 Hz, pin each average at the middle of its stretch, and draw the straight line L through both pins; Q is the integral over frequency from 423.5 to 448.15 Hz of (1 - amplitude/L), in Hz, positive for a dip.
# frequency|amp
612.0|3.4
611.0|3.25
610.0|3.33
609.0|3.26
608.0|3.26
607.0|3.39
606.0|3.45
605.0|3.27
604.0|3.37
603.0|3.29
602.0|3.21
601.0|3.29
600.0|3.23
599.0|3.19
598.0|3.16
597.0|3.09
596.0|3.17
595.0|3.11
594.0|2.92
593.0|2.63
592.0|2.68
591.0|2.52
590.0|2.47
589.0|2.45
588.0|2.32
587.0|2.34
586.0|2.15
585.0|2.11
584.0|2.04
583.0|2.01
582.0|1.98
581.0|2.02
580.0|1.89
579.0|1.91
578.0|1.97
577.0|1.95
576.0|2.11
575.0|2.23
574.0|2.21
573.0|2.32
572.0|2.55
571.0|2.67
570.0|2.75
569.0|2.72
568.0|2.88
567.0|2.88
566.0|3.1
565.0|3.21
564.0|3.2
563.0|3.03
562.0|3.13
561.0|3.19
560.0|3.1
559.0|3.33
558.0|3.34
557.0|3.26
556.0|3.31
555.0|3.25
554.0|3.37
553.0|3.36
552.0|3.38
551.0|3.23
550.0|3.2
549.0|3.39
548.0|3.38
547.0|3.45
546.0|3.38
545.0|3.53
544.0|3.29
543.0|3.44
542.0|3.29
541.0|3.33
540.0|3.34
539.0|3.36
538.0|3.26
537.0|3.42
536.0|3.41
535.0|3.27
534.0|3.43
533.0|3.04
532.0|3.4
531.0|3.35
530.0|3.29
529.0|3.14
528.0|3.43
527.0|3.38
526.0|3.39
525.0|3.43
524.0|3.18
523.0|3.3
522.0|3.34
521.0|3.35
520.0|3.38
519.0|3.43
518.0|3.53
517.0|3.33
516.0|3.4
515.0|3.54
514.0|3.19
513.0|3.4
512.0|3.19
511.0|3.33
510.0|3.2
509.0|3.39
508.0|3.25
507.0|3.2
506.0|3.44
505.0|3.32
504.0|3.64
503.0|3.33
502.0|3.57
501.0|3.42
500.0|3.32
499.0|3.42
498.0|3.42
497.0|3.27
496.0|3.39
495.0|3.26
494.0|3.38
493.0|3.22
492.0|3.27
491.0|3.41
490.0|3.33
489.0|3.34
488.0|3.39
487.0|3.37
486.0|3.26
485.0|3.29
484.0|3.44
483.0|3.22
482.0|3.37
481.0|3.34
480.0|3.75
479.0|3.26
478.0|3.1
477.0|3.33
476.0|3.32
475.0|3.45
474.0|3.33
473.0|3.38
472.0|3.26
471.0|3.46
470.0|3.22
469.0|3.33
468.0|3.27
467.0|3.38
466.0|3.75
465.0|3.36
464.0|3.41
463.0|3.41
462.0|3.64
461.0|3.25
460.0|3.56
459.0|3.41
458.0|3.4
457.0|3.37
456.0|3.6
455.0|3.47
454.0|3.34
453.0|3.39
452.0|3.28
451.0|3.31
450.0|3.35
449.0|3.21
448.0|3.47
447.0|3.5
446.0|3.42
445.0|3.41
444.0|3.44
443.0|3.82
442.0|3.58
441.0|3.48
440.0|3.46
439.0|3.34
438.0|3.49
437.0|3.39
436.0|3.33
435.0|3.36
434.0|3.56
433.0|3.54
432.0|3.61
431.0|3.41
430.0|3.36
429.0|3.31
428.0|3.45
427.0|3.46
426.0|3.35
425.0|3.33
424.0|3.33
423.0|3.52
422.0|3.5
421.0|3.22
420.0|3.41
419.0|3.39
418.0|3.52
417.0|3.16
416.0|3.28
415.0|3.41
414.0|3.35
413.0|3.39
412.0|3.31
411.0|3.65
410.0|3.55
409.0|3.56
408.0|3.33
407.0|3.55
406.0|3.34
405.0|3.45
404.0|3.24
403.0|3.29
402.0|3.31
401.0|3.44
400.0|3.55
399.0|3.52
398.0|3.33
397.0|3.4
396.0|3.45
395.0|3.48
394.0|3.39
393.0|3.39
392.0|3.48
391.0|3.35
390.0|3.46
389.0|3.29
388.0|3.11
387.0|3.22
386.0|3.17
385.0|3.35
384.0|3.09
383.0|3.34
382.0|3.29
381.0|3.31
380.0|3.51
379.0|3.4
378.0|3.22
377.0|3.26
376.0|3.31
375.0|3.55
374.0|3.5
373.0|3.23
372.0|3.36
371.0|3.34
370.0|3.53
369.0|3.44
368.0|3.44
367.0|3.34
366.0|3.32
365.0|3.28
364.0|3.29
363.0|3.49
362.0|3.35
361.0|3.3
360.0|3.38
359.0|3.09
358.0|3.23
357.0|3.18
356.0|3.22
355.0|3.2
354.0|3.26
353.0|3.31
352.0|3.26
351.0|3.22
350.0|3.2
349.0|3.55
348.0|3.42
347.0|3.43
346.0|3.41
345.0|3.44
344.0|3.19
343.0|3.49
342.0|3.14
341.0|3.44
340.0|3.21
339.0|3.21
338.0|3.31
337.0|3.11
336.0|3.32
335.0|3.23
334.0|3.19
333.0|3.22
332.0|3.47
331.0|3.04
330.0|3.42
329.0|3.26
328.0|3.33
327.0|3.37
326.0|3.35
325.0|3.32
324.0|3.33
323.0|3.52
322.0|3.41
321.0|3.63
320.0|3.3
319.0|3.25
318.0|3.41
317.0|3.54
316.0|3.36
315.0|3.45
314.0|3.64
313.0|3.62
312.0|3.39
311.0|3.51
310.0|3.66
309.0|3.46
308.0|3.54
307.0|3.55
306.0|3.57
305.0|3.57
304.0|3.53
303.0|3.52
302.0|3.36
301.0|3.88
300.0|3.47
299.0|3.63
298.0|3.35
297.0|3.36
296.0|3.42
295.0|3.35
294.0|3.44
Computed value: -0.89 Hz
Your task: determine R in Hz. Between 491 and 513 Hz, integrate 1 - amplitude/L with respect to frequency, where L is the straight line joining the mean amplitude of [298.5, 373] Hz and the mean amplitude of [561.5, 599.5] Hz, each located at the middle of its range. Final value -4.1 Hz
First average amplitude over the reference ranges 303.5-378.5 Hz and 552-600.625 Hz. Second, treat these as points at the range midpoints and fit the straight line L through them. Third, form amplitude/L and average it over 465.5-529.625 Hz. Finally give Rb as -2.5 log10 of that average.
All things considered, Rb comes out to -0.15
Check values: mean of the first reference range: 3.36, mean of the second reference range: 2.71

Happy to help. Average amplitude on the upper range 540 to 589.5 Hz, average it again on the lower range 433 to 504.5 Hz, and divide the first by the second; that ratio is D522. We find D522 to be 0.83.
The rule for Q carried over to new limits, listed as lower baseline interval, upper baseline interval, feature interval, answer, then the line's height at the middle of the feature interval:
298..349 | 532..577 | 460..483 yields -1.2 Hz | 3.22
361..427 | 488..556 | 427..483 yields -0.9 Hz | 3.36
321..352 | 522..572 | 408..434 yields -1.0 Hz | 3.29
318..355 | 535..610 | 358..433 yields -3.5 Hz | 3.22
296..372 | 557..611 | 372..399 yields -0.8 Hz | 3.25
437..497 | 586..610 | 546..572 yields -0.4 Hz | 3.11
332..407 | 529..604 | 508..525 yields -1.7 Hz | 3.03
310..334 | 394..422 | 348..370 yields 0.6 Hz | 3.4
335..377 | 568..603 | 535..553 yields -4.6 Hz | 2.67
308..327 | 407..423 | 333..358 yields 1.1 Hz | 3.44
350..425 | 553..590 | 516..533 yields -3.2 Hz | 2.81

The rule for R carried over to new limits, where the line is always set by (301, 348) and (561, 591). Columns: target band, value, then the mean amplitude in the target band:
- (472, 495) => -4.5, 3.34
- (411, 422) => -1.1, 3.37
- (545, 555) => -3.2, 3.35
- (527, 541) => -3.8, 3.32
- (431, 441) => -1.6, 3.45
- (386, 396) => -0.6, 3.35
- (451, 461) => -1.8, 3.41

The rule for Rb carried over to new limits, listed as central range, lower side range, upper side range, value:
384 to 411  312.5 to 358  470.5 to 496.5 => -0.01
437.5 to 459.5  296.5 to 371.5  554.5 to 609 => -0.11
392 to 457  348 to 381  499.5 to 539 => -0.03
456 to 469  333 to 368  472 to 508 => -0.03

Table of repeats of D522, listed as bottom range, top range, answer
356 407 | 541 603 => 0.85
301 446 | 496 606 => 0.91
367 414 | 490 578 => 0.95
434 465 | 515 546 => 0.98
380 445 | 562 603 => 0.77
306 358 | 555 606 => 0.81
